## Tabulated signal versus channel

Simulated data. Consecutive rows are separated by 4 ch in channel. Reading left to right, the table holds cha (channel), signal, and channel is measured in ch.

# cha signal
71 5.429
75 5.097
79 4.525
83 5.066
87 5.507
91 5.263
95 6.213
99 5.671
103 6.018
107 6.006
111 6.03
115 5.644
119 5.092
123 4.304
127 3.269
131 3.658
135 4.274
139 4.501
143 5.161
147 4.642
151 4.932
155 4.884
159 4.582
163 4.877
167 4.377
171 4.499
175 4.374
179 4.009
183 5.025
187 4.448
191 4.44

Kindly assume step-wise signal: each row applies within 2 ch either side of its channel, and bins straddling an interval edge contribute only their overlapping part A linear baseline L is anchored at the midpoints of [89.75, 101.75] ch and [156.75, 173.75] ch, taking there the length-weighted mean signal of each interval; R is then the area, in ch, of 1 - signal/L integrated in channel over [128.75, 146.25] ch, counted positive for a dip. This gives 2.22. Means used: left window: 5.76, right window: 4.58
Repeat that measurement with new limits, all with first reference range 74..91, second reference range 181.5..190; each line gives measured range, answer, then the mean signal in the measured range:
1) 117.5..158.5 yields 3.31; 4.47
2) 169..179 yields 0.80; 4.35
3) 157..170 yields 0.45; 4.6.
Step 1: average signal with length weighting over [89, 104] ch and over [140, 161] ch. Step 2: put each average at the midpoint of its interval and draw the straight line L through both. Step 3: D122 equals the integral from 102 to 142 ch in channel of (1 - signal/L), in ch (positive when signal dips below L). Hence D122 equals 3.7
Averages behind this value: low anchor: 5.78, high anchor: 4.82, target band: 4.86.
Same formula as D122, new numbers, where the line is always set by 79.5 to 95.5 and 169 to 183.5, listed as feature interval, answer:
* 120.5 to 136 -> 3.3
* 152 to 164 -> -0.5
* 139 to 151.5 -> -0.3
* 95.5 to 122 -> -3.0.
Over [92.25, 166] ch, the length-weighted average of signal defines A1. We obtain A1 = 4.98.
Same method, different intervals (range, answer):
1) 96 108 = 5.92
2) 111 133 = 4.54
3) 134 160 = 4.73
